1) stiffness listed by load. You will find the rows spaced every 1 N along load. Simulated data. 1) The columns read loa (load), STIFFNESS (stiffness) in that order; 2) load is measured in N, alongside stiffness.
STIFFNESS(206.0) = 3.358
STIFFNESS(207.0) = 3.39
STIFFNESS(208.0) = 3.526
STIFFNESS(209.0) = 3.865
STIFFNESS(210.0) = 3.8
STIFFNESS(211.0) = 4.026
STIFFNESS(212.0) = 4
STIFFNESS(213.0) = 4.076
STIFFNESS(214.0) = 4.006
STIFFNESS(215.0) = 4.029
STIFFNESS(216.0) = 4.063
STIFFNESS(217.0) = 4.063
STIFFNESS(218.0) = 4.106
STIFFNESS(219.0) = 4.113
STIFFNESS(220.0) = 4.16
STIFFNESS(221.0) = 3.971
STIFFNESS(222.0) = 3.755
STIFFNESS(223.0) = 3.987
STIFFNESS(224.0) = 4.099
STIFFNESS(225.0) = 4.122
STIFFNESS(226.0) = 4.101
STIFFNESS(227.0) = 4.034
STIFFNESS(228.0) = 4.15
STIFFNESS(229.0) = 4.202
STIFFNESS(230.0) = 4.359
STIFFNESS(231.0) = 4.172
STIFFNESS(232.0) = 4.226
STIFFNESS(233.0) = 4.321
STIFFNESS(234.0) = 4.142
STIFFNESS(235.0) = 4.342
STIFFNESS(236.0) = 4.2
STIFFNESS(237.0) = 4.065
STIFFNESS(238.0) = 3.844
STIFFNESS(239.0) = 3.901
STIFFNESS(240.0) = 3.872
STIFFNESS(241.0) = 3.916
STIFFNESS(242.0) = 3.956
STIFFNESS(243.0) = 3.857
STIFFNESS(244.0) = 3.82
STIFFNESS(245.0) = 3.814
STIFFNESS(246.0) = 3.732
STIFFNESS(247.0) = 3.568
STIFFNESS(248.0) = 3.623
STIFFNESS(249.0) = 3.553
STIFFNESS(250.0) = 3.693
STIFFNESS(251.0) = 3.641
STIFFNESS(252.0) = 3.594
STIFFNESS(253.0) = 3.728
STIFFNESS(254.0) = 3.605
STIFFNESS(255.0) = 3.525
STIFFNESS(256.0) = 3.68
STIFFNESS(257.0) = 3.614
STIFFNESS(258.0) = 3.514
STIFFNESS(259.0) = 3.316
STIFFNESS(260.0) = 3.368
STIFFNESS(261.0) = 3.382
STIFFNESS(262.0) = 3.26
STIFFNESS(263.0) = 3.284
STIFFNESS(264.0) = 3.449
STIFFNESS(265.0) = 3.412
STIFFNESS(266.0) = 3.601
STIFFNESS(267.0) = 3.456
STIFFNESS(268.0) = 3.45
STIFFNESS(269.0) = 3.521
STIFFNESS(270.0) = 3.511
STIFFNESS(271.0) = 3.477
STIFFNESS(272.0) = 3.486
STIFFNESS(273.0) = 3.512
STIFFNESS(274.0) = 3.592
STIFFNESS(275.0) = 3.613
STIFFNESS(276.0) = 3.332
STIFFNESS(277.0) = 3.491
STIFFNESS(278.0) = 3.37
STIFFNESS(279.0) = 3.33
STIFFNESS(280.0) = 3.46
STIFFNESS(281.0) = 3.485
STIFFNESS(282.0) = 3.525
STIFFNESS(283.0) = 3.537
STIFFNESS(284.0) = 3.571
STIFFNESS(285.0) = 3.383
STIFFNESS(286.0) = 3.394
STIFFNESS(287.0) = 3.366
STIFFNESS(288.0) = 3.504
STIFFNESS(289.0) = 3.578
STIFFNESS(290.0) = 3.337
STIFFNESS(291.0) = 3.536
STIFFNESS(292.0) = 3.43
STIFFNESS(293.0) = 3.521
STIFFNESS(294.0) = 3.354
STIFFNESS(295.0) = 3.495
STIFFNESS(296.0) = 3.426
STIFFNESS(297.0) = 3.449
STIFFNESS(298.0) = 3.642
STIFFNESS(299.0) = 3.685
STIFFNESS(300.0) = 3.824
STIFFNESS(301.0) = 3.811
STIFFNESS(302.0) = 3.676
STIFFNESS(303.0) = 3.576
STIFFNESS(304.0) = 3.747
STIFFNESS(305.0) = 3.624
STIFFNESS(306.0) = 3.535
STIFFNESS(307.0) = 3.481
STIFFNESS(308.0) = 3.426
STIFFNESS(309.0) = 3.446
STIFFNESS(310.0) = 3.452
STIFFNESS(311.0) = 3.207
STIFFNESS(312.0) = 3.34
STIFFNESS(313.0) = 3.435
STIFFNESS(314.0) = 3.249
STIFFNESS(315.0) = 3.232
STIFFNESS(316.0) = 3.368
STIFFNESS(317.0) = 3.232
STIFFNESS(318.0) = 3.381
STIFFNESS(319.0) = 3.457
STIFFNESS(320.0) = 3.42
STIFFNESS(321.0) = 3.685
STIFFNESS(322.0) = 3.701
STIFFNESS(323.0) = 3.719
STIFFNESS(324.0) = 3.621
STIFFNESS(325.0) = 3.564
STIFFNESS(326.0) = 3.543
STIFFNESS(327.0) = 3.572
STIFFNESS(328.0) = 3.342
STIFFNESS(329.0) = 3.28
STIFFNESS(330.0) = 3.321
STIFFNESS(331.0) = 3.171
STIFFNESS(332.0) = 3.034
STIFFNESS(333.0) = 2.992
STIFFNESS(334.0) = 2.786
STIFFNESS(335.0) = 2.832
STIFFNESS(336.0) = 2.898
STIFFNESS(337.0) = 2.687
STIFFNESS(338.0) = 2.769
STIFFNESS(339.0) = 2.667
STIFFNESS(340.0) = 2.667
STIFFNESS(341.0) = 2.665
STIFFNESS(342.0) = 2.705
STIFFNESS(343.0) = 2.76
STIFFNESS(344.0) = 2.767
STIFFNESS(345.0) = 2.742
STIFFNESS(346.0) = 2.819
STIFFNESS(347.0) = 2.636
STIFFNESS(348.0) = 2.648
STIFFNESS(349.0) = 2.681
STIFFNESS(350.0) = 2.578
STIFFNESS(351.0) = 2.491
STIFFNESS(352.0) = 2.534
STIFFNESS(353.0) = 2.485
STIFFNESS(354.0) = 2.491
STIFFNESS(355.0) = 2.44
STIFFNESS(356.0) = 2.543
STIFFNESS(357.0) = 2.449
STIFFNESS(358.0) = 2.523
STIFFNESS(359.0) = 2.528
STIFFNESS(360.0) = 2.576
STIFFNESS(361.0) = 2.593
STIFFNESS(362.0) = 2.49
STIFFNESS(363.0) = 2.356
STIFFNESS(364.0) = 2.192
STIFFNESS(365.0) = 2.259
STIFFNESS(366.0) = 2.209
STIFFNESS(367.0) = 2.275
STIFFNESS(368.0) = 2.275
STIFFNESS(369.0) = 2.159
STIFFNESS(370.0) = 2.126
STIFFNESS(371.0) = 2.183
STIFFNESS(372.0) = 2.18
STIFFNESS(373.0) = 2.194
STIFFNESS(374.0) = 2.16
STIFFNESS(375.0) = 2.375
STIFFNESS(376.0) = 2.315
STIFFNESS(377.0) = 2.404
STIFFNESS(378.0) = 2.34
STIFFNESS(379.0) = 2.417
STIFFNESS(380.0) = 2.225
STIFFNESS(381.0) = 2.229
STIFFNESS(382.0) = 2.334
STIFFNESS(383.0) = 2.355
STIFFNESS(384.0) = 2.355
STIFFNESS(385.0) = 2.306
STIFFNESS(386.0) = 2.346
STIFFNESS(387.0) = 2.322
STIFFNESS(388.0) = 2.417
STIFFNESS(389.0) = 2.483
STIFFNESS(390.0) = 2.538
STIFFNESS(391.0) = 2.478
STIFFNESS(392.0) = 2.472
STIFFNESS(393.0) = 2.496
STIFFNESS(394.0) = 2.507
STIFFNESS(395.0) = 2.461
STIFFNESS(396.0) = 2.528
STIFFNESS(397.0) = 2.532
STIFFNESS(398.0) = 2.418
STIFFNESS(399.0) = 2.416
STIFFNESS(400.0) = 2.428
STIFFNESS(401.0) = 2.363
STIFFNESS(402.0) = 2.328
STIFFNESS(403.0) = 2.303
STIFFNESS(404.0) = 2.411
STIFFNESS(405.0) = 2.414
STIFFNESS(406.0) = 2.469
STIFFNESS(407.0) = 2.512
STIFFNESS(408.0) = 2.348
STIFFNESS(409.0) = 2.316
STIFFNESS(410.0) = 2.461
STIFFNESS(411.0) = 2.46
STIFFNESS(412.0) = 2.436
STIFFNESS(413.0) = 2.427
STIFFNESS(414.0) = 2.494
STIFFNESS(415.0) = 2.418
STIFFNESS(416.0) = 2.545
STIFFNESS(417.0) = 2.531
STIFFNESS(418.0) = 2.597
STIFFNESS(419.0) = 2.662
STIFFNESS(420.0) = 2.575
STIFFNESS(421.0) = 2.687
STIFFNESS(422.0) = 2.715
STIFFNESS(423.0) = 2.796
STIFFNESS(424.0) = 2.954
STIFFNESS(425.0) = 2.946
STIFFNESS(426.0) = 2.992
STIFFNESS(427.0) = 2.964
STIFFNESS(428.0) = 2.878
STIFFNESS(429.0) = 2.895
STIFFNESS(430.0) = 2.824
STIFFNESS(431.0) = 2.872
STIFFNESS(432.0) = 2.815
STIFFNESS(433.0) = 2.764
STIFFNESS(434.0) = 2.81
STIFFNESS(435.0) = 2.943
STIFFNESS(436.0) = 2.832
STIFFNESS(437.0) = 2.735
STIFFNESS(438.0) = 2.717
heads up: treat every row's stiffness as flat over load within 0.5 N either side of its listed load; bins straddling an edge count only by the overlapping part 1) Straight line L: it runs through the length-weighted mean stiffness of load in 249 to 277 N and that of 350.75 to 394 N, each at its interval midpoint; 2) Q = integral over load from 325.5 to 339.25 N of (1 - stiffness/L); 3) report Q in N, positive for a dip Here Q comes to -1.4 N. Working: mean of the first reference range 3.5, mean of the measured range 3.07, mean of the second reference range 2.37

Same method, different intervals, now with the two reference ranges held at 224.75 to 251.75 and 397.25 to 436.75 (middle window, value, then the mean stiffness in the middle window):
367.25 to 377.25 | 2.44 N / 2.23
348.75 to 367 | 3.60 N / 2.46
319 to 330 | -0.71 N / 3.53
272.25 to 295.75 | 1.00 N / 3.47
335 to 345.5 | 1.51 N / 2.74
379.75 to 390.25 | 1.85 N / 2.35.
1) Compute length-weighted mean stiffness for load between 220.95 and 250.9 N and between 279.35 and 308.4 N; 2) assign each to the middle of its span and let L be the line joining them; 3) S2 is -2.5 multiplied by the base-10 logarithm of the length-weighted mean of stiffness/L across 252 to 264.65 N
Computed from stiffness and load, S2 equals 0.10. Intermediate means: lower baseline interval 3.98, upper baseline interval 3.53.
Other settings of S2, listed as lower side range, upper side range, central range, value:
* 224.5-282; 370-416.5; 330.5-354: 0.05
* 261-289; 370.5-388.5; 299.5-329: -0.16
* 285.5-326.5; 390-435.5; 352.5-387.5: 0.25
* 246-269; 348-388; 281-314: -0.13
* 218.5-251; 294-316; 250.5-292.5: 0.08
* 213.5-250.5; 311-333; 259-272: 0.10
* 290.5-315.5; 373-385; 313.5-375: 0.03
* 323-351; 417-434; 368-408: 0.21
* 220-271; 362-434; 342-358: 0.11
